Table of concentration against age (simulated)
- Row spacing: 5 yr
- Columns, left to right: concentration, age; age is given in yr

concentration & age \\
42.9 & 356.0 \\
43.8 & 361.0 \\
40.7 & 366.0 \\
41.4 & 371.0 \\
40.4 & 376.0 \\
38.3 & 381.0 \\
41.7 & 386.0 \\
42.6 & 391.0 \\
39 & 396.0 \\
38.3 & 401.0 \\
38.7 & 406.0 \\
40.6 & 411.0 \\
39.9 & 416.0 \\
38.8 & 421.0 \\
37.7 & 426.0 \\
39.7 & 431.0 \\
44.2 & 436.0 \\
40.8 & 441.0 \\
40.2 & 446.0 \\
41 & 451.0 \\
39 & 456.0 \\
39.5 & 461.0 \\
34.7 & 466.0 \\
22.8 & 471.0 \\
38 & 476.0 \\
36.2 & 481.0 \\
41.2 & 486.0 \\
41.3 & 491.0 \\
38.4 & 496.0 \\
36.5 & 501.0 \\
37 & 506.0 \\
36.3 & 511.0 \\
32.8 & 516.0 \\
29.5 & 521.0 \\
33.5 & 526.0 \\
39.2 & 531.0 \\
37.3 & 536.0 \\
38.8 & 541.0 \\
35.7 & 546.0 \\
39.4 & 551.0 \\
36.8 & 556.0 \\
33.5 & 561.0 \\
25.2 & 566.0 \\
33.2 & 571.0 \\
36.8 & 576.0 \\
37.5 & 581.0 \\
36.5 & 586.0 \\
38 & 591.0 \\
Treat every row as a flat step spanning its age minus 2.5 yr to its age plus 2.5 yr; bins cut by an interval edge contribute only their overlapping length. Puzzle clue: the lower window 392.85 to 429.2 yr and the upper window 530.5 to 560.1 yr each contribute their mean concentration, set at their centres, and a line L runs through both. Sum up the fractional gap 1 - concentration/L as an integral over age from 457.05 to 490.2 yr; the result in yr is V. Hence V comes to 2.2 yr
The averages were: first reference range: 39.1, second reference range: 37.5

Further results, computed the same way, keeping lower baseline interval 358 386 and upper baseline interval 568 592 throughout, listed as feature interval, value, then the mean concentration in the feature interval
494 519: 1.2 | 36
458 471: 1.5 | 34.4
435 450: -0.8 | 41.4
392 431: 0.9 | 39.2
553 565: 0.8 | 34.1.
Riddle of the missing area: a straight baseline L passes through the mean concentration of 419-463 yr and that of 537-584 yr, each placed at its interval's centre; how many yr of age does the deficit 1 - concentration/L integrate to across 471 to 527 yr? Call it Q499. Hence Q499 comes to 2.8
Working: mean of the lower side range 40.1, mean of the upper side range 35.3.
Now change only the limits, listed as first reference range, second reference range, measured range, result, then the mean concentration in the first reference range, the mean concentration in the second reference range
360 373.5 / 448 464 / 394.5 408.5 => 0.8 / 41.8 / 39.7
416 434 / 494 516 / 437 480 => 0.9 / 39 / 36.5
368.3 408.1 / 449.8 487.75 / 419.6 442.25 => -1.3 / 40.1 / 36.3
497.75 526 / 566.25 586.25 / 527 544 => -1.7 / 34.4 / 34.7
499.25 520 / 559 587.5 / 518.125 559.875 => -2.0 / 35.2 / 33.7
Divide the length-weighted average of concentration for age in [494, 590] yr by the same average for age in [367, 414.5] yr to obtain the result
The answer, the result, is 0.9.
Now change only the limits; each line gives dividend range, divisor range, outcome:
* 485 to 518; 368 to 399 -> 0.93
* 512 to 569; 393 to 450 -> 0.87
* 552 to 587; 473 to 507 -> 0.90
